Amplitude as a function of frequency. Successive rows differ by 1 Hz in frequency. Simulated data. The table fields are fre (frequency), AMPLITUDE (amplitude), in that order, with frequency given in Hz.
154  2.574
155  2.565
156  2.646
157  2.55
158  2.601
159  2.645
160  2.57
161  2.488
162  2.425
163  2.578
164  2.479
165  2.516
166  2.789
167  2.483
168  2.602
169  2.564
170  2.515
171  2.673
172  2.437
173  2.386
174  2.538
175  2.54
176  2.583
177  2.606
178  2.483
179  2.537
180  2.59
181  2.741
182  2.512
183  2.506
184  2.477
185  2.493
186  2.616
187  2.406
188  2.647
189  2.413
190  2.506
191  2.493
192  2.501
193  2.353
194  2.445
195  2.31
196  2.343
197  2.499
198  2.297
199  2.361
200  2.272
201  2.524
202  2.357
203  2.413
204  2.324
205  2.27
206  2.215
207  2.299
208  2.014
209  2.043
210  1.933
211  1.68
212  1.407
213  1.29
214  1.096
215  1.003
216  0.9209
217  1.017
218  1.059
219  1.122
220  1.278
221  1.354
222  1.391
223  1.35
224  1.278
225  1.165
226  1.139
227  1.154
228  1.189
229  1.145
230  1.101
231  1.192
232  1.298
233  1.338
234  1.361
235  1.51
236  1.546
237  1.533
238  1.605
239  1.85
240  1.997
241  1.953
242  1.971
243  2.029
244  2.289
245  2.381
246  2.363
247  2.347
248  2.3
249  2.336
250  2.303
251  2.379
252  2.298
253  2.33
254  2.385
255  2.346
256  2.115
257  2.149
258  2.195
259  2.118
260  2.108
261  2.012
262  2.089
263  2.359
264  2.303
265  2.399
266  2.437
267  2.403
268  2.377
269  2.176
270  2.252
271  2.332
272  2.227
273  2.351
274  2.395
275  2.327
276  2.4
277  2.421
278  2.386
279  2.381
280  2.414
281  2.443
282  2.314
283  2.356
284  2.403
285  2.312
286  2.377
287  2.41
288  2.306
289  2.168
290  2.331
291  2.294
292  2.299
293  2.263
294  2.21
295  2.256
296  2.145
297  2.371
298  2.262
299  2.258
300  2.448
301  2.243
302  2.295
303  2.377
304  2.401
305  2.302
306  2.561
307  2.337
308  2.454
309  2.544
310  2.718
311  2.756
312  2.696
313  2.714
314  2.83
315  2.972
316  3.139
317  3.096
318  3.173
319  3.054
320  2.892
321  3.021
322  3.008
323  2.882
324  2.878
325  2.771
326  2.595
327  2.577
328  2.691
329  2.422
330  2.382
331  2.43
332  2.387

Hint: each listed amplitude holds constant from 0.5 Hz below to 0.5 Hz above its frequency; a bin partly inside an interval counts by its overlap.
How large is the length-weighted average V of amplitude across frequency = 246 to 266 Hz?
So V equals 2.26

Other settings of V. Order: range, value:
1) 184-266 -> 1.94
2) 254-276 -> 2.27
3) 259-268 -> 2.26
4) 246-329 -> 2.44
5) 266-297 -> 2.33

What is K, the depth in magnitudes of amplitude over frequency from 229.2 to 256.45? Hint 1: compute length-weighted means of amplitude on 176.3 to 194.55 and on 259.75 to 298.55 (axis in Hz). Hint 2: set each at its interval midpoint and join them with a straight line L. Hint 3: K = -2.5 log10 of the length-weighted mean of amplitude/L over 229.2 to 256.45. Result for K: 0.229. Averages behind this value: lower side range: 2.52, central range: 1.93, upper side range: 2.31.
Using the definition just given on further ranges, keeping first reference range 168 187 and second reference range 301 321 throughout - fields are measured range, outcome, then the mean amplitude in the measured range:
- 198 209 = 0.12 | 2.29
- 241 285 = 0.15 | 2.29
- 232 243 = 0.49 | 1.67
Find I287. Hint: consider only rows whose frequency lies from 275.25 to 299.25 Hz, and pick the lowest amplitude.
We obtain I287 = 2.145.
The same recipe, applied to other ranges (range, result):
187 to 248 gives 0.9209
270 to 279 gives 2.227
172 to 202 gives 2.272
